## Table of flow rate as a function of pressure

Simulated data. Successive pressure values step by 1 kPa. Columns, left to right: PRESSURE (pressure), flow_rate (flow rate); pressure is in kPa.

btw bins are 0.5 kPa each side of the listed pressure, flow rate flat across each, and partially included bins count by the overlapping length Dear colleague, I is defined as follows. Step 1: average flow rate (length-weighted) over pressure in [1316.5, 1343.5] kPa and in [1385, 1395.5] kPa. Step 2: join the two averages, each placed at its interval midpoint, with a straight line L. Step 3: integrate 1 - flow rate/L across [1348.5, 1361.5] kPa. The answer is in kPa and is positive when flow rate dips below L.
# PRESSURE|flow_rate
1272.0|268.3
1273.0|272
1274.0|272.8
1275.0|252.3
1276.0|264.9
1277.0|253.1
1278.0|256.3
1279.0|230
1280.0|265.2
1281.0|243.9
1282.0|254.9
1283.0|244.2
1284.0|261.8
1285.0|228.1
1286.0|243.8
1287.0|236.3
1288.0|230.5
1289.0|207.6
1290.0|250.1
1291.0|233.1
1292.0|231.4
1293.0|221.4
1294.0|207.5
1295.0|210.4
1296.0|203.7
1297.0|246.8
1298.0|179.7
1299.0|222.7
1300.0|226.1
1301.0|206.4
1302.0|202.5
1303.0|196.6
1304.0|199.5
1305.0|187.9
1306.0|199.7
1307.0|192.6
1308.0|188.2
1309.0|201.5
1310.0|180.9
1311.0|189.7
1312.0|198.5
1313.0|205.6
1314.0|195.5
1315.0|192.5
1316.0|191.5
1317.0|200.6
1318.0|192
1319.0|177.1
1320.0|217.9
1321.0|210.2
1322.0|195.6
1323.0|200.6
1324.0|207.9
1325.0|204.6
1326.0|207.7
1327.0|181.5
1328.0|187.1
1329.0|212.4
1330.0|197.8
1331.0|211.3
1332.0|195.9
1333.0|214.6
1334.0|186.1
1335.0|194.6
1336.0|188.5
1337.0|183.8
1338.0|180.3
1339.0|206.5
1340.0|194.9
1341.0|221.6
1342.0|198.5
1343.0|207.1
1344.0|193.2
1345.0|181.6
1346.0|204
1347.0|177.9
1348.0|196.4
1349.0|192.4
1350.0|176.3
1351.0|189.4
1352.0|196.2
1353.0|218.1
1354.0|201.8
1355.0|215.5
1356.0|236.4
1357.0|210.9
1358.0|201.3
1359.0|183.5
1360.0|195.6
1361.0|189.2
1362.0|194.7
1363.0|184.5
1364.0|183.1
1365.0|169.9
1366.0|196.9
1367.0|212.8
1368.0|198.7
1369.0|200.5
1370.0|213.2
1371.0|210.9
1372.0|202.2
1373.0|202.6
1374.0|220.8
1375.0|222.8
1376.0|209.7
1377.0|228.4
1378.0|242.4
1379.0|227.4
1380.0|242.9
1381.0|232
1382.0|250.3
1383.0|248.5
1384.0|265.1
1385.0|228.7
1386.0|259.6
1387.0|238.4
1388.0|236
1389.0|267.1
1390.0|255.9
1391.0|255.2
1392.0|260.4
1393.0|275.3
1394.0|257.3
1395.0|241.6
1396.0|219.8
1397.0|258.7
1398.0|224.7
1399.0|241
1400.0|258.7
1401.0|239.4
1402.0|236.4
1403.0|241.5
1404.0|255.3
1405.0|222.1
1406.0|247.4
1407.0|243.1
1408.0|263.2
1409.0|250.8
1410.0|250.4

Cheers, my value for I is 1.2 kPa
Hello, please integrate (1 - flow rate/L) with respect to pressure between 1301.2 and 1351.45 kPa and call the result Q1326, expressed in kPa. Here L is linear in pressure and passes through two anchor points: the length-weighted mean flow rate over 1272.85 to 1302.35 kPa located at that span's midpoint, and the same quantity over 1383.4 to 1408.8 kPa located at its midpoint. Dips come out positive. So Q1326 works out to 9.1 kPa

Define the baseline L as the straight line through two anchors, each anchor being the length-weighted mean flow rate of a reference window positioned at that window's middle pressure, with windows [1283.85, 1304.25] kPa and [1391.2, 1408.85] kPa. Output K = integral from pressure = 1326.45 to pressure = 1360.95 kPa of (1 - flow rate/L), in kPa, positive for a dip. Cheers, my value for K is 5.2 kPa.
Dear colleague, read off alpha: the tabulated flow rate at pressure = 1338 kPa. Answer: 180.3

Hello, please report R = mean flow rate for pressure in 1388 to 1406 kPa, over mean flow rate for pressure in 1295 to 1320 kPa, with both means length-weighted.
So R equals 1.2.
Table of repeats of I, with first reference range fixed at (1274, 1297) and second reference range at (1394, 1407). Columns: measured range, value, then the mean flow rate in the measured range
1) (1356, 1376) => 3.3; 201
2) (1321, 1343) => 3.7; 199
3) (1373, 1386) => 0.3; 235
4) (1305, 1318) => 2.4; 194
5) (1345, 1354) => 1.7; 194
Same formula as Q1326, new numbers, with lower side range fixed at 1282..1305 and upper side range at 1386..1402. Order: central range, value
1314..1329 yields 2.1 kPa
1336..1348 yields 2.0 kPa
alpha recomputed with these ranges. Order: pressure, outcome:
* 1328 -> 187.1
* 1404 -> 255.3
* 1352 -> 196.2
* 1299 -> 222.7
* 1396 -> 219.8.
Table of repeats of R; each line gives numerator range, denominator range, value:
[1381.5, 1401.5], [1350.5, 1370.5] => 1.25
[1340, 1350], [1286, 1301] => 0.88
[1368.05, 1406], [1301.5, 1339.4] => 1.21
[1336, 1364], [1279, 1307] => 0.88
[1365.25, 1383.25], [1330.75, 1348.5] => 1.12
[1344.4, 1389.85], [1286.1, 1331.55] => 1.03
